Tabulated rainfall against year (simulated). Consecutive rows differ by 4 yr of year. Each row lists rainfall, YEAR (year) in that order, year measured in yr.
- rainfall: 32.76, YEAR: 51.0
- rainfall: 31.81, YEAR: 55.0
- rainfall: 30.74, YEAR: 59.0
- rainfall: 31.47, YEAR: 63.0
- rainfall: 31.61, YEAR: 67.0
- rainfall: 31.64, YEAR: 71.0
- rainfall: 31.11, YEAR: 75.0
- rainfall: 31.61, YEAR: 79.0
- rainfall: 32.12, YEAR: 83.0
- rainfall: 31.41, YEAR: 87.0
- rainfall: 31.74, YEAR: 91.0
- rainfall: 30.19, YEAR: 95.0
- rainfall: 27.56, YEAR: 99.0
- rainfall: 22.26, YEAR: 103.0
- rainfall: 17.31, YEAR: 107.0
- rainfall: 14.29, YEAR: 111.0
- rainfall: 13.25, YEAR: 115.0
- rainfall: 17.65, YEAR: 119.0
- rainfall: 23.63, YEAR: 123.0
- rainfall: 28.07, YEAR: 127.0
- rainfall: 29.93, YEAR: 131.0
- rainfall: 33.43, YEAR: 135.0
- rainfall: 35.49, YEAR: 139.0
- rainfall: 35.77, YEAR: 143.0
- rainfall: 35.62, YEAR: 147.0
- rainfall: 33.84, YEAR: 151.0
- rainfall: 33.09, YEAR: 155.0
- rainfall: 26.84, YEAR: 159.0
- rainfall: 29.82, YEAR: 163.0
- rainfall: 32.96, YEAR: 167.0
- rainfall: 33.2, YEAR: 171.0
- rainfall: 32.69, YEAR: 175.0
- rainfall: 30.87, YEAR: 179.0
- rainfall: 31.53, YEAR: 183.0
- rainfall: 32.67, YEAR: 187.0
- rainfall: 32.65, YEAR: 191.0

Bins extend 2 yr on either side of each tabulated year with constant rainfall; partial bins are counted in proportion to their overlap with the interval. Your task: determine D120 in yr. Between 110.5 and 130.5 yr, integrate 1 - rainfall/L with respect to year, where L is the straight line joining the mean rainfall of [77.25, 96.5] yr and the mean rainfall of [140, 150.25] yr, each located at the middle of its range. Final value 7.86 yr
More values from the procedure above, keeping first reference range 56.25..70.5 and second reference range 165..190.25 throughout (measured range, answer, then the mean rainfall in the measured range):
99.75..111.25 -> 4.4 yr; 19.6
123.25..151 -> -0.5 yr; 32.5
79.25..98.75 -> 0.3 yr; 31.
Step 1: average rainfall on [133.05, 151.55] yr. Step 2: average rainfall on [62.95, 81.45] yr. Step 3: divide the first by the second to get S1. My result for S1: 1.11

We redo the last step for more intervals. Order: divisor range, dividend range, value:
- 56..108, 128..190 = 1.10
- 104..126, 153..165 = 1.67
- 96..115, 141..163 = 1.63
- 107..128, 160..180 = 1.69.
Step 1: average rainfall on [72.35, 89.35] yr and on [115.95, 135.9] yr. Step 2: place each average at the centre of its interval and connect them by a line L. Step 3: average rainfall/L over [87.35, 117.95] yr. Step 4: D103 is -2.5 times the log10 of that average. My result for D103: 0.26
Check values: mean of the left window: 31.6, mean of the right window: 25.5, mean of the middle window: 22.7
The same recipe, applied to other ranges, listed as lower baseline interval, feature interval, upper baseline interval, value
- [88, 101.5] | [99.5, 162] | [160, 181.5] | 0.15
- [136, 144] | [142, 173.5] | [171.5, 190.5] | 0.05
